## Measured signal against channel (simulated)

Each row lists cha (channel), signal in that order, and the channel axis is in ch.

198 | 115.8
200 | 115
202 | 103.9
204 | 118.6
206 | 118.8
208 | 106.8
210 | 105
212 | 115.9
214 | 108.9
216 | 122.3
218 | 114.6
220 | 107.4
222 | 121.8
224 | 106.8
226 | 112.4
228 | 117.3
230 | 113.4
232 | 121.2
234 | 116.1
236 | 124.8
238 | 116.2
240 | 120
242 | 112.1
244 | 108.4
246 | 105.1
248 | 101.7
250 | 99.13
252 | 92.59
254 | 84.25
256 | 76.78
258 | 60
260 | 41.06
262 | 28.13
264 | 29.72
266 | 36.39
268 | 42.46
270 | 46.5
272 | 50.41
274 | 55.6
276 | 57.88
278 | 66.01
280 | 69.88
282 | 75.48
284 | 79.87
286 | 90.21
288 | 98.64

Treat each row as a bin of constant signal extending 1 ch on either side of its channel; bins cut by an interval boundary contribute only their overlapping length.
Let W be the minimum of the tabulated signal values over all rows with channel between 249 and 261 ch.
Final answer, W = 41.06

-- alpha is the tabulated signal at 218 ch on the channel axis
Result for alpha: 114.6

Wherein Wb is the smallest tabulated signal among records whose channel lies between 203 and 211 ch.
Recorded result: 105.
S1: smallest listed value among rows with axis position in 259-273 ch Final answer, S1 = 28.13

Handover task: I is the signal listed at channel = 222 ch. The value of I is 121.8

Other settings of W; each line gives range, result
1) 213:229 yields 106.8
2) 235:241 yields 116.2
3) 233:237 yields 116.1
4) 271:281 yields 50.41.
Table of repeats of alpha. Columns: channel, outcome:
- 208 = 106.8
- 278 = 66.01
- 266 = 36.39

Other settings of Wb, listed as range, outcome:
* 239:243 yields 112.1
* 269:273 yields 46.5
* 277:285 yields 66.01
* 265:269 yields 36.39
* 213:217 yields 108.9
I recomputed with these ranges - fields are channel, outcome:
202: 103.9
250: 99.13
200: 115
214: 108.9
